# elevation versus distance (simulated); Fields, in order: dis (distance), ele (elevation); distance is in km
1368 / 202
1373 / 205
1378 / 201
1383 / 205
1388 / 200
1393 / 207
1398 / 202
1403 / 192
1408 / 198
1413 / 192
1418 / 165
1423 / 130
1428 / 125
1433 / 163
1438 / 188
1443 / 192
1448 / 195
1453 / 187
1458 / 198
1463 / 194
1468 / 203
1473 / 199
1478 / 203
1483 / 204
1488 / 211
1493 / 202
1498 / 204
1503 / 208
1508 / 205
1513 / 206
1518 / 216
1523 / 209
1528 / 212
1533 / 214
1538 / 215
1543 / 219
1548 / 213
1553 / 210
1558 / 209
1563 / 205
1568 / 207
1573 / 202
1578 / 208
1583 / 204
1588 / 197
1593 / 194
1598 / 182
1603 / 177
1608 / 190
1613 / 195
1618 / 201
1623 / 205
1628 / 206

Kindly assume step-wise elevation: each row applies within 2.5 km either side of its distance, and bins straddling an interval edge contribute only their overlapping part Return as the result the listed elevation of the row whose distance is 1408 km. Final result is 198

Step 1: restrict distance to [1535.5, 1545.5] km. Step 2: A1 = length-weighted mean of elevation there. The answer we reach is 217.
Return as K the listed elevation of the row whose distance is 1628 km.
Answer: 206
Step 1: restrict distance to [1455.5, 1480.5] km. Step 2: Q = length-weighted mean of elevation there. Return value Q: 199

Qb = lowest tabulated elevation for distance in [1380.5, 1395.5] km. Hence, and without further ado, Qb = 200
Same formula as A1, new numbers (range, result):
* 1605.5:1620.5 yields 195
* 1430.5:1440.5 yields 176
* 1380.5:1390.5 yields 202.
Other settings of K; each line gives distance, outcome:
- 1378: 201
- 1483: 204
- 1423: 130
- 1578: 208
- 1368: 202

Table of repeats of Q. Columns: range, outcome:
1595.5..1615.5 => 186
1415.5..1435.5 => 146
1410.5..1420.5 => 178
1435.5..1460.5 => 192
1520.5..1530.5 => 210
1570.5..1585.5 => 205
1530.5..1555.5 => 214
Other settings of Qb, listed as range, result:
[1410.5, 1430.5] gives 125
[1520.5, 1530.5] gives 209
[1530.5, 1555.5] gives 210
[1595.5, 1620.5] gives 177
